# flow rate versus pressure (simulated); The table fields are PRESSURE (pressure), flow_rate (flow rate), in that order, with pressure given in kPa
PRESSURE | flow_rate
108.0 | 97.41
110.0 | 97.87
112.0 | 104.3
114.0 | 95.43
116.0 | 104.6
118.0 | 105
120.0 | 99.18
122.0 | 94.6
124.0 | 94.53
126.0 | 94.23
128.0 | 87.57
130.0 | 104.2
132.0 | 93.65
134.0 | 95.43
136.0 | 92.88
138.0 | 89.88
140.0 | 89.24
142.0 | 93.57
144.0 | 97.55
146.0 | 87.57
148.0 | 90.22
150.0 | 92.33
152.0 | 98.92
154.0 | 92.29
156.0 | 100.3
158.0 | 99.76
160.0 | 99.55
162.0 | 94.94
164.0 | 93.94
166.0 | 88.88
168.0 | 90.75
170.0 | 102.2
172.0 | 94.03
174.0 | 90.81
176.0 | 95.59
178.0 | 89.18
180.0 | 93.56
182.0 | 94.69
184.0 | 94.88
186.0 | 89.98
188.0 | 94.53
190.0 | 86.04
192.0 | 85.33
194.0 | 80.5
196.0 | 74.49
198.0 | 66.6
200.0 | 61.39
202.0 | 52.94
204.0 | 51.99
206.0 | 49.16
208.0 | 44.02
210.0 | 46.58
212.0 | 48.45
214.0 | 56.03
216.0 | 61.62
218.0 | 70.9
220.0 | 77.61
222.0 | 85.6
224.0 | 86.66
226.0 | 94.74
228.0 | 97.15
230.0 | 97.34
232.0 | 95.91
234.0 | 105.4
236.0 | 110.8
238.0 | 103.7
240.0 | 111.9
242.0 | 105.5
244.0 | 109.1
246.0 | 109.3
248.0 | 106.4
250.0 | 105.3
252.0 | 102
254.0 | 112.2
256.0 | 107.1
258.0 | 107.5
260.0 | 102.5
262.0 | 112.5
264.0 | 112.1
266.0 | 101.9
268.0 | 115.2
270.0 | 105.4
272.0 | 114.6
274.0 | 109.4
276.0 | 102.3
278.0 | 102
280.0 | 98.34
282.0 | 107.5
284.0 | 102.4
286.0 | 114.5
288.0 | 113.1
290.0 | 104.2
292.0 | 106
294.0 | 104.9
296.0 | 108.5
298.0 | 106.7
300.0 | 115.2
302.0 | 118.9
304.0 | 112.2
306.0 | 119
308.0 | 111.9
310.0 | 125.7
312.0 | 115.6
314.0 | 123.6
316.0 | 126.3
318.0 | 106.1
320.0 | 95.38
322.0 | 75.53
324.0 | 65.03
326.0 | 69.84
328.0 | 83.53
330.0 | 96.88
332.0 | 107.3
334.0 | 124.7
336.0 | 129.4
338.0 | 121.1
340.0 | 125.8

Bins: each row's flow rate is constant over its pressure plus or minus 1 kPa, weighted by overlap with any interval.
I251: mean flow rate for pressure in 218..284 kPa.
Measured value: 103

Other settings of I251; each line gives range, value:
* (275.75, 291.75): 106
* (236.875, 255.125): 107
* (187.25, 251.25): 82.3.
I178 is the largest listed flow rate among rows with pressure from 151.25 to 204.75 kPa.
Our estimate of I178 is 102.2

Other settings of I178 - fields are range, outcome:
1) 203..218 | 70.9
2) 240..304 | 118.9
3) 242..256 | 112.2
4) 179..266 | 112.5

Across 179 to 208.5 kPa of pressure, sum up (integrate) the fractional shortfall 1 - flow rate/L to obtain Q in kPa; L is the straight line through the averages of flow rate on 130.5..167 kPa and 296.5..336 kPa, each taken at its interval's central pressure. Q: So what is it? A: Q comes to 6.7 kPa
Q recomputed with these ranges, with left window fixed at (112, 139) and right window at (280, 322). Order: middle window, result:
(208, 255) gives 6.7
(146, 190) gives 2.6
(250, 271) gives -0.1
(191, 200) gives 2.4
